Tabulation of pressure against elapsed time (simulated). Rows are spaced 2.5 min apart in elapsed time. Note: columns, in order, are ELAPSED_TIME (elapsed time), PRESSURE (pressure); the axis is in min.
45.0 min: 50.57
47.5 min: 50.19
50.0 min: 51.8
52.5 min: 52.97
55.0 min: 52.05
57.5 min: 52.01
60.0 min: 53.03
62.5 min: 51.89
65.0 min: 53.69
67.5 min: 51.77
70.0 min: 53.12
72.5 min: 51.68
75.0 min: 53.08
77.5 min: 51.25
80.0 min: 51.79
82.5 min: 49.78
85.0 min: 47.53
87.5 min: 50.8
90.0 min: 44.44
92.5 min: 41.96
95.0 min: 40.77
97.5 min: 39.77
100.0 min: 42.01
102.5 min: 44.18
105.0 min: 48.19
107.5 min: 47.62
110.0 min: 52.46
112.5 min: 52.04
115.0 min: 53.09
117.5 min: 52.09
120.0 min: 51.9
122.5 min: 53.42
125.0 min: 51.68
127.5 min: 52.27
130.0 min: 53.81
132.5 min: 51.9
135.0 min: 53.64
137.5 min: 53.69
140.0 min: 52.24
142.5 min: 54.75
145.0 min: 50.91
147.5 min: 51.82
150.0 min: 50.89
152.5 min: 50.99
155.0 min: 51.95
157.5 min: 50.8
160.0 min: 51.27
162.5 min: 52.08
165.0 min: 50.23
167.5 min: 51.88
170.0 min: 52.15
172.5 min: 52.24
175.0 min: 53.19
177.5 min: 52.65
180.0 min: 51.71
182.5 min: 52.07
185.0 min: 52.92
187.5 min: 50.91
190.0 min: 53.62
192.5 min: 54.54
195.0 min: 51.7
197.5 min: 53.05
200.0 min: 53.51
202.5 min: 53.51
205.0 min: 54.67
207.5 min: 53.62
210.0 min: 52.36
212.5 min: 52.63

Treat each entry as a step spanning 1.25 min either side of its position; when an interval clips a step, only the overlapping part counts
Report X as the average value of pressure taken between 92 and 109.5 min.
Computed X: 44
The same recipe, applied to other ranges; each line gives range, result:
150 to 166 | 51.2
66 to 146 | 50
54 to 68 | 52.4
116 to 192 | 52.2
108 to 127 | 52.2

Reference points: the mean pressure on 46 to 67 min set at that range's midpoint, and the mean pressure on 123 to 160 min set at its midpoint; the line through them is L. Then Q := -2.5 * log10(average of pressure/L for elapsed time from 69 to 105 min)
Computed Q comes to 0.11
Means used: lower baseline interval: 52.2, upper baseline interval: 52.2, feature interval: 47.3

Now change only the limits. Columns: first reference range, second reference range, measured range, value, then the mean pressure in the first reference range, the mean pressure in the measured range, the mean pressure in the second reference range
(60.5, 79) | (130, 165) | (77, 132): 0.07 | 52.4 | 48.8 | 52.1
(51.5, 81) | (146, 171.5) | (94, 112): 0.15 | 52.4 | 45.4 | 51.4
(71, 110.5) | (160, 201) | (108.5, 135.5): -0.07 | 47.3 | 52.5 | 52.4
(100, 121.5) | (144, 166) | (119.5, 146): -0.05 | 49.8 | 52.8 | 51.2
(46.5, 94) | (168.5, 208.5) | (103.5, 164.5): 0.00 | 50.7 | 51.8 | 52.9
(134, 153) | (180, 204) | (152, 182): 0.02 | 52.4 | 51.8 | 52.8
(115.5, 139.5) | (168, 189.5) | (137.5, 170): 0.02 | 52.7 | 51.7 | 52.3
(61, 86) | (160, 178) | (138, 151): -0.01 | 51.6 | 52.2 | 52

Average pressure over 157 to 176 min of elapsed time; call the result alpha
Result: 51.7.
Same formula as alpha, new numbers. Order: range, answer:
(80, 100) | 45.2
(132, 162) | 52.1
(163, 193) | 52.3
